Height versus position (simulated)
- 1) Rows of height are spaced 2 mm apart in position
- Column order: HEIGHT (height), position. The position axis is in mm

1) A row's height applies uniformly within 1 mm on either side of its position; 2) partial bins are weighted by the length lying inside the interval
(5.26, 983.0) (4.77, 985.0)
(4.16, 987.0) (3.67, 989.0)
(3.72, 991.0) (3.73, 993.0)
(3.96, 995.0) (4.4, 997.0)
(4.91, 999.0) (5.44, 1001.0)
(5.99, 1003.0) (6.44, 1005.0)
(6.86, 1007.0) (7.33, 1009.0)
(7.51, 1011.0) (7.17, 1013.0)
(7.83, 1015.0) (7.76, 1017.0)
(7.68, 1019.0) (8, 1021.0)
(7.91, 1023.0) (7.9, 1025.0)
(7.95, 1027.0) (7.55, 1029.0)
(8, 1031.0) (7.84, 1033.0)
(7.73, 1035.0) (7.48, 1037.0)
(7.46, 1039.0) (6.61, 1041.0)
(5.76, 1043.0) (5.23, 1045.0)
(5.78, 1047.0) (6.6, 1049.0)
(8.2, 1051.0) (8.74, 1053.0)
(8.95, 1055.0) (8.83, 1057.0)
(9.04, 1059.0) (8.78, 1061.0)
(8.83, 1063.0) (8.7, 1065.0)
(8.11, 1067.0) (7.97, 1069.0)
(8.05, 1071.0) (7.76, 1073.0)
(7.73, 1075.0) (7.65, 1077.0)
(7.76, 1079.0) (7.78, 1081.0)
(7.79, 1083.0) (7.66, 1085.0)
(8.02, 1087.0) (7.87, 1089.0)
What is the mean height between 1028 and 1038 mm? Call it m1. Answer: 7.72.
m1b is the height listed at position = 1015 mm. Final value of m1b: 7.83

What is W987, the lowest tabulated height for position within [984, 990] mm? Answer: 3.67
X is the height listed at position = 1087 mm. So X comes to 8.02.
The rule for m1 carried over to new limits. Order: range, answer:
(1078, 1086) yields 7.75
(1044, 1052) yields 6.45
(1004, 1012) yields 7.04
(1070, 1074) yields 7.91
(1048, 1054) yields 7.85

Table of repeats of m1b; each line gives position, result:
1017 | 7.76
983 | 5.26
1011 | 7.51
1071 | 8.05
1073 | 7.76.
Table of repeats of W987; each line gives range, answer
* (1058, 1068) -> 8.11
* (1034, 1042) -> 6.61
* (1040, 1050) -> 5.23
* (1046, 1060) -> 5.78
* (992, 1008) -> 3.73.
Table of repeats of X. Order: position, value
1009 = 7.33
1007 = 6.86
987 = 4.16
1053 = 8.74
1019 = 7.68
